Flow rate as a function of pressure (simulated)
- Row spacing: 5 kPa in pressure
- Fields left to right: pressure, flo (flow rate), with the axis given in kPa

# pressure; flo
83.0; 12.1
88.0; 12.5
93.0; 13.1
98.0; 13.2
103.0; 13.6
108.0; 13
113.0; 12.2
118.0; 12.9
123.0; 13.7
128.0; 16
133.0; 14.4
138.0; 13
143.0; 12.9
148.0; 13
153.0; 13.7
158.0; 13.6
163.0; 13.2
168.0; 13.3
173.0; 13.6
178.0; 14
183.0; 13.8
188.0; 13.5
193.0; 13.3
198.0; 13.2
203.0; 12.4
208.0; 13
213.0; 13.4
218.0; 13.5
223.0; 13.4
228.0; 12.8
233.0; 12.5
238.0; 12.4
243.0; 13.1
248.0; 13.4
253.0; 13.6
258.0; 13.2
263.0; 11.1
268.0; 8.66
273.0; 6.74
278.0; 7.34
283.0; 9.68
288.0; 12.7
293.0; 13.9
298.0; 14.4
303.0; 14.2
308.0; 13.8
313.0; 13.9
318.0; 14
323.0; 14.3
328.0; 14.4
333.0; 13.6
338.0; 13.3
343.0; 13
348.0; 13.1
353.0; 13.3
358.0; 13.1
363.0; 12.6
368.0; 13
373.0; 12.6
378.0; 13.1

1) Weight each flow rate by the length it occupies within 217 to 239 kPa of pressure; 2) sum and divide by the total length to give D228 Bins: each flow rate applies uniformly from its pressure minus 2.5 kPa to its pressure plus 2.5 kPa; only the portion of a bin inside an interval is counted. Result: 12.9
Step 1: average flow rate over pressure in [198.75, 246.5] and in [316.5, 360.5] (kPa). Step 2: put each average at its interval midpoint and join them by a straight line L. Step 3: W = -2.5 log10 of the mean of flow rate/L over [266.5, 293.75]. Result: 0.35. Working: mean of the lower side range 13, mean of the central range 9.62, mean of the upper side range 13.6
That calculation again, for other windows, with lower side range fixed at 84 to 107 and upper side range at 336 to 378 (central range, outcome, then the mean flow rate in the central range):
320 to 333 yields -0.09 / 14.2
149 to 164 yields -0.04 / 13.5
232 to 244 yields 0.03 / 12.6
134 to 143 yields -0.02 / 13.2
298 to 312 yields -0.08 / 14.1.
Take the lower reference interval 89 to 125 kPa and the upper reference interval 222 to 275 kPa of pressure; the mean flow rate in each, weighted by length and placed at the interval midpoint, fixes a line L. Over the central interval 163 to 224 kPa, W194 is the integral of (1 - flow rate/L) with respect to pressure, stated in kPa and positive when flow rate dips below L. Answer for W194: -4.9 kPa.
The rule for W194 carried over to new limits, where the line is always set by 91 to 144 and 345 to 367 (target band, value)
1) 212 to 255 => 0.5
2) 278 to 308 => 1.3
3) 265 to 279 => 5.8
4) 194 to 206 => 0.4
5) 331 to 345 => -0.3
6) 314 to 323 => -0.7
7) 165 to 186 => -0.5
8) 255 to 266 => 1.0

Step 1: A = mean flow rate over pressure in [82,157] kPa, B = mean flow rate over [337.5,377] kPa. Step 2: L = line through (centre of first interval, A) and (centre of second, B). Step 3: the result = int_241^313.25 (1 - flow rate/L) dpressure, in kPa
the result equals 6.5 kPa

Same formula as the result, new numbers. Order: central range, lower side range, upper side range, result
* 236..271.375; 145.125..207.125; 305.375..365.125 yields 3.6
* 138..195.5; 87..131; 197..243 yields -1.1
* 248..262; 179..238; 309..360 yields 0.2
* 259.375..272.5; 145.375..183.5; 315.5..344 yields 3.8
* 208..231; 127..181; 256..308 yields -1.5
